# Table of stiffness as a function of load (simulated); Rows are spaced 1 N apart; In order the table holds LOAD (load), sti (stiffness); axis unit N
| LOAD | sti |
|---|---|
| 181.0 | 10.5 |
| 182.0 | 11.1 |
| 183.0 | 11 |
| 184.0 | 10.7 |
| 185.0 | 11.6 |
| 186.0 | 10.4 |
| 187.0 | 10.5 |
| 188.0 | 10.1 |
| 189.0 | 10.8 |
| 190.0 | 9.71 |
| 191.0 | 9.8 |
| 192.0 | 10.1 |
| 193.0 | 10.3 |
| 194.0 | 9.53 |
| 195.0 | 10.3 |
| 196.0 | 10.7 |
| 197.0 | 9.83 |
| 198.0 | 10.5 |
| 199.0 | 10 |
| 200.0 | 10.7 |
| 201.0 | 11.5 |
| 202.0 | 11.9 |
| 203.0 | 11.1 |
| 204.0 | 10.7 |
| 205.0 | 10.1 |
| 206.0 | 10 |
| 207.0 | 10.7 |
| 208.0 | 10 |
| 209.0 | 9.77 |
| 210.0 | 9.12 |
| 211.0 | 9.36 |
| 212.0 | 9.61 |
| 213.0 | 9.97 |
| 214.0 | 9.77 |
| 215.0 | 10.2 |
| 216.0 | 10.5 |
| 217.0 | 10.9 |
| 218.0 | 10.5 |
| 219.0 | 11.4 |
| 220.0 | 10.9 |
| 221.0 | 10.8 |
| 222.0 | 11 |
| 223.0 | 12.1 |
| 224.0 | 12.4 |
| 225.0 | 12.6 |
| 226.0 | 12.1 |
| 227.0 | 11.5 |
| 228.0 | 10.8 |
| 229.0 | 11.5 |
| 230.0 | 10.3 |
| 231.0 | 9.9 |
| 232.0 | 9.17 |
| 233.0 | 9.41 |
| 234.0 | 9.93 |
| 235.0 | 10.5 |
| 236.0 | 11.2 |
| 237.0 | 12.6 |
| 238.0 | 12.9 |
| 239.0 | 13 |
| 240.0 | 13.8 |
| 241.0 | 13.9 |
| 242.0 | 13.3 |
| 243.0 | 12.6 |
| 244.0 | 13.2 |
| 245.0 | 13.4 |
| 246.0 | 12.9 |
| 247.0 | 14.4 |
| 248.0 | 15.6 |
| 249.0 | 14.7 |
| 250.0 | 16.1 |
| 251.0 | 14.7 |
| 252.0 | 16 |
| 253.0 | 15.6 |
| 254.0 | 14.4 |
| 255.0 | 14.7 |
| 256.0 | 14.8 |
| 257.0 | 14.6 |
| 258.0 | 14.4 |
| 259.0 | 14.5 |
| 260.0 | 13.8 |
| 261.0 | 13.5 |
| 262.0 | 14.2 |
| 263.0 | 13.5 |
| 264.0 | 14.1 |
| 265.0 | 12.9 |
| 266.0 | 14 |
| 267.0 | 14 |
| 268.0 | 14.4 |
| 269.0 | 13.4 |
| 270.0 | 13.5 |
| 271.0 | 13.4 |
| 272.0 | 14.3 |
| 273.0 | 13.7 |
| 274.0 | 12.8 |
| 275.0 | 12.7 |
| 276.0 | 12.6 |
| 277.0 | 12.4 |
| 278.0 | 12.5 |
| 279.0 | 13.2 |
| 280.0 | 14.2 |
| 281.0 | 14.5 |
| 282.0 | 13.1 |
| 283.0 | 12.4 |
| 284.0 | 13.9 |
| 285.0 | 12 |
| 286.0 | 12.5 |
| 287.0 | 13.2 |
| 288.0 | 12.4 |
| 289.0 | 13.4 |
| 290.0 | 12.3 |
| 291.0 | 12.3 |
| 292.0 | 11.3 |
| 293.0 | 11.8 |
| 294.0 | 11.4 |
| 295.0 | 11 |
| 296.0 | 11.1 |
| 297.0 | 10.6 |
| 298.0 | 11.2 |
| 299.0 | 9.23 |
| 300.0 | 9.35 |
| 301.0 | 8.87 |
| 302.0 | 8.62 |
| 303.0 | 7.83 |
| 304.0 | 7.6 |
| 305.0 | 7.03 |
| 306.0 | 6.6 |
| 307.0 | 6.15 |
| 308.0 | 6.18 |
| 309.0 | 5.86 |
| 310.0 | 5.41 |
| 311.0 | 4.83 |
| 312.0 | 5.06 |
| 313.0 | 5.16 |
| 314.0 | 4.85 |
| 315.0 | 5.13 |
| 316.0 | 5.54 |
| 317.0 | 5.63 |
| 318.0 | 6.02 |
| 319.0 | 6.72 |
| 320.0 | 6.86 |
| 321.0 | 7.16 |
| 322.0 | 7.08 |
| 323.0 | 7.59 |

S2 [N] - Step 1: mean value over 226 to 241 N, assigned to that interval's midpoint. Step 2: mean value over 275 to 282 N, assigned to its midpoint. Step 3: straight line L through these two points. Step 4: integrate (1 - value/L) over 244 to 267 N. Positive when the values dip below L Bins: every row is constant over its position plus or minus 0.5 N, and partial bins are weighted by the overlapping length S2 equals -4.1 N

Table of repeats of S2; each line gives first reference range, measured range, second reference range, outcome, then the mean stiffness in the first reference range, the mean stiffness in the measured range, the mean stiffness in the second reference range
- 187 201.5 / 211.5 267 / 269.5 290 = -3.59 N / 10.3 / 12.6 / 13.1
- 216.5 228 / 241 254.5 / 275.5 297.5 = -2.86 N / 11.4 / 14.4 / 12.5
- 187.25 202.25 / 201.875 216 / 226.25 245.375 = 0.91 N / 10.4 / 10.1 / 11.7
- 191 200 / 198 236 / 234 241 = 2.04 N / 10.2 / 10.6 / 12.3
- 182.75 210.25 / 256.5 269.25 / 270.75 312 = -3.92 N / 10.4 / 14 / 10.8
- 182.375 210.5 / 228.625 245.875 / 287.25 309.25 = -2.88 N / 10.4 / 11.8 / 9.73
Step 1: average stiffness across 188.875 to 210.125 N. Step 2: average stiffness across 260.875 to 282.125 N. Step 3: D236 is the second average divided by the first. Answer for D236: 1.31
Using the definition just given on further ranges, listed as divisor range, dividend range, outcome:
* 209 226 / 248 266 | 1.36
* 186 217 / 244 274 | 1.39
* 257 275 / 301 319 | 0.45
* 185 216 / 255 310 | 1.16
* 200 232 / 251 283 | 1.29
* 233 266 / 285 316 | 0.65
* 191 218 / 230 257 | 1.28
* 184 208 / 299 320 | 0.62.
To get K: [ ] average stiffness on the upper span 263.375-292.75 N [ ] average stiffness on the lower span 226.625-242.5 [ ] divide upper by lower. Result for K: 1.14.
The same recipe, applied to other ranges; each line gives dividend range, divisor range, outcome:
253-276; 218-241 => 1.22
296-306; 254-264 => 0.63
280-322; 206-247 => 0.81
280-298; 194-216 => 1.20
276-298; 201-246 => 1.11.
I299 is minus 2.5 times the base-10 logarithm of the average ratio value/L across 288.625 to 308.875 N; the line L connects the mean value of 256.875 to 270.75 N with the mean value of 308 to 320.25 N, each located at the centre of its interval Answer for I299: -0.167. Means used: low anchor 13.9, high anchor 5.59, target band 9.6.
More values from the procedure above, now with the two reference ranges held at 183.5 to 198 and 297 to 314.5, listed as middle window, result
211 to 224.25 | -0.120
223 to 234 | -0.181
